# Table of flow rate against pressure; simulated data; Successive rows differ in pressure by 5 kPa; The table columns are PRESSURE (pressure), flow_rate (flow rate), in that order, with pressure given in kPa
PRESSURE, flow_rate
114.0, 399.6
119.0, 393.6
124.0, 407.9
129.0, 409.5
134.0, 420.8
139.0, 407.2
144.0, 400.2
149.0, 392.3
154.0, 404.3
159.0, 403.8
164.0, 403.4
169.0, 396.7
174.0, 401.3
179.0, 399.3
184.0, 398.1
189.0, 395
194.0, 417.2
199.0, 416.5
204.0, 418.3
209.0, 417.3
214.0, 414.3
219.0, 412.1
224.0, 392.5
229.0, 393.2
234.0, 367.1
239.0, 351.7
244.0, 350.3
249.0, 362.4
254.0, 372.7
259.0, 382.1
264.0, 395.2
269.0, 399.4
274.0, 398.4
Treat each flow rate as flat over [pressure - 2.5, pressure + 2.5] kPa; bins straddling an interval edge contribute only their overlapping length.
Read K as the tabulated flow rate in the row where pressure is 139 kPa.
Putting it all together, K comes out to 407.2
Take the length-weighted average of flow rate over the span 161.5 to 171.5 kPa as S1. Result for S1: 400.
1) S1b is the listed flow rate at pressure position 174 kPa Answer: 401.3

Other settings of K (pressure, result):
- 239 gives 351.7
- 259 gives 382.1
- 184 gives 398.1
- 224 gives 392.5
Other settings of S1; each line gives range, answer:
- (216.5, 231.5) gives 399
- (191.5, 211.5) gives 417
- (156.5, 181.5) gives 401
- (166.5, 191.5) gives 398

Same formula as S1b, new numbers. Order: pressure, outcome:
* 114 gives 399.6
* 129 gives 409.5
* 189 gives 395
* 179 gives 399.3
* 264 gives 395.2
